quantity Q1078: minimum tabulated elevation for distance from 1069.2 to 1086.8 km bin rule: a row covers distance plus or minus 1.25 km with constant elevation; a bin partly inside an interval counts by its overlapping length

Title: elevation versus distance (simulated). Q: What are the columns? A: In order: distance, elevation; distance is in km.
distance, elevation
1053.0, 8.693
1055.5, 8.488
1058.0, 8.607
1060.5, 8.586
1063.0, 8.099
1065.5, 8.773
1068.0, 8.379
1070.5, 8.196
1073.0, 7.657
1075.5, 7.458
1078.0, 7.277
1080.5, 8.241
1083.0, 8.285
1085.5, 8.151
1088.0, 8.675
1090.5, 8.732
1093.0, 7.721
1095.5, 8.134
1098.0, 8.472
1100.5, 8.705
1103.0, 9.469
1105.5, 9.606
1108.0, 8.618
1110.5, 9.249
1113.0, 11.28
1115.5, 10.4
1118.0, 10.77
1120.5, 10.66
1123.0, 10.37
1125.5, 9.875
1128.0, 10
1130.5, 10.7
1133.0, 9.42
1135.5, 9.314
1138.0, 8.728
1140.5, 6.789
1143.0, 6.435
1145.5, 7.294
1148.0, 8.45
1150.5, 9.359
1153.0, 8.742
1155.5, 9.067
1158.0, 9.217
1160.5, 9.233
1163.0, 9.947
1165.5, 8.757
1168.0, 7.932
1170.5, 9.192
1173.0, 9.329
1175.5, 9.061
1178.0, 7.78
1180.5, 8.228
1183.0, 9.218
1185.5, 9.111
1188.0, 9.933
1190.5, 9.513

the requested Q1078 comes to 7.277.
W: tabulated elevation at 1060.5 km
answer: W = 8.586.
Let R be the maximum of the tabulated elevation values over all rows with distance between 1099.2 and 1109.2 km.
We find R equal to 9.606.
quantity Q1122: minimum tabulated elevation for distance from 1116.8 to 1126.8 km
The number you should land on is 9.875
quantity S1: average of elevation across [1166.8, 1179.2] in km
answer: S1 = 8.67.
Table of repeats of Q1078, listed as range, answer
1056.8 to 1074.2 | 7.657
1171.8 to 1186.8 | 7.78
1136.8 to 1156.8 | 6.435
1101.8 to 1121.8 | 8.618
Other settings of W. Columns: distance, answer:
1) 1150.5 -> 9.359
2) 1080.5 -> 8.241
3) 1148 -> 8.45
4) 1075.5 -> 7.458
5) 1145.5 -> 7.294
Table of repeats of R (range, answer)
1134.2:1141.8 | 9.314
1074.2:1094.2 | 8.732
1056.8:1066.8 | 8.773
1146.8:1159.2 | 9.359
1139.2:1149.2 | 8.45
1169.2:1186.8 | 9.329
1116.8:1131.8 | 10.77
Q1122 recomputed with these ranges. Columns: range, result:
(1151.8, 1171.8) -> 7.932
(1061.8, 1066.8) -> 8.099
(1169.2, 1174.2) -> 9.192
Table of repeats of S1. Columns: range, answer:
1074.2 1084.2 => 7.81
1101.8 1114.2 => 9.64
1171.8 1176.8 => 9.18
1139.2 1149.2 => 7.24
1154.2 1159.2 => 9.14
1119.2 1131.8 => 10.3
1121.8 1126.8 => 10.1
